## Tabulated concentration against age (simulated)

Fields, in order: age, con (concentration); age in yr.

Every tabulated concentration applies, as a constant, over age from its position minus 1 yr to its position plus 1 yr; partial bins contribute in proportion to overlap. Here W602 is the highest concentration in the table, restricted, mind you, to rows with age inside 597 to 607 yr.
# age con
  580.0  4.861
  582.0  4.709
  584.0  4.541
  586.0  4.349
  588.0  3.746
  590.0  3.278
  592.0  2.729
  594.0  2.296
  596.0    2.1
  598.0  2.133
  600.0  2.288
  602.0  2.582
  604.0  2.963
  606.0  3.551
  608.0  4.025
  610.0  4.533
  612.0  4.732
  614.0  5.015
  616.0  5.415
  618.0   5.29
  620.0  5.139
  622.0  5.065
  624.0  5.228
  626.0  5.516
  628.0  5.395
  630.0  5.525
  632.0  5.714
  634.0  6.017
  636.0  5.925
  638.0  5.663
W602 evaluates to 3.551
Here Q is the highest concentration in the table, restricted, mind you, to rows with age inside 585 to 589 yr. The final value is 4.349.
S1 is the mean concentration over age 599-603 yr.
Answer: 2.43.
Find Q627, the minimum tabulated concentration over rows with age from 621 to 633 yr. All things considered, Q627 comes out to 5.065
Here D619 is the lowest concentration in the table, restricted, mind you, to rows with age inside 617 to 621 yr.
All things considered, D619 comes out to 5.139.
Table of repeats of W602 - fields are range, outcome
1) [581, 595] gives 4.709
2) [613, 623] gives 5.415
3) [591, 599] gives 2.729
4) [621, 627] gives 5.516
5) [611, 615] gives 5.015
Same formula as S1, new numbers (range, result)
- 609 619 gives 5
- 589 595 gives 2.77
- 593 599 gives 2.18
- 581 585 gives 4.62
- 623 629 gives 5.38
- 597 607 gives 2.7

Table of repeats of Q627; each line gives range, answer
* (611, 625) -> 4.732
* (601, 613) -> 2.582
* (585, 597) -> 2.1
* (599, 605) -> 2.288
